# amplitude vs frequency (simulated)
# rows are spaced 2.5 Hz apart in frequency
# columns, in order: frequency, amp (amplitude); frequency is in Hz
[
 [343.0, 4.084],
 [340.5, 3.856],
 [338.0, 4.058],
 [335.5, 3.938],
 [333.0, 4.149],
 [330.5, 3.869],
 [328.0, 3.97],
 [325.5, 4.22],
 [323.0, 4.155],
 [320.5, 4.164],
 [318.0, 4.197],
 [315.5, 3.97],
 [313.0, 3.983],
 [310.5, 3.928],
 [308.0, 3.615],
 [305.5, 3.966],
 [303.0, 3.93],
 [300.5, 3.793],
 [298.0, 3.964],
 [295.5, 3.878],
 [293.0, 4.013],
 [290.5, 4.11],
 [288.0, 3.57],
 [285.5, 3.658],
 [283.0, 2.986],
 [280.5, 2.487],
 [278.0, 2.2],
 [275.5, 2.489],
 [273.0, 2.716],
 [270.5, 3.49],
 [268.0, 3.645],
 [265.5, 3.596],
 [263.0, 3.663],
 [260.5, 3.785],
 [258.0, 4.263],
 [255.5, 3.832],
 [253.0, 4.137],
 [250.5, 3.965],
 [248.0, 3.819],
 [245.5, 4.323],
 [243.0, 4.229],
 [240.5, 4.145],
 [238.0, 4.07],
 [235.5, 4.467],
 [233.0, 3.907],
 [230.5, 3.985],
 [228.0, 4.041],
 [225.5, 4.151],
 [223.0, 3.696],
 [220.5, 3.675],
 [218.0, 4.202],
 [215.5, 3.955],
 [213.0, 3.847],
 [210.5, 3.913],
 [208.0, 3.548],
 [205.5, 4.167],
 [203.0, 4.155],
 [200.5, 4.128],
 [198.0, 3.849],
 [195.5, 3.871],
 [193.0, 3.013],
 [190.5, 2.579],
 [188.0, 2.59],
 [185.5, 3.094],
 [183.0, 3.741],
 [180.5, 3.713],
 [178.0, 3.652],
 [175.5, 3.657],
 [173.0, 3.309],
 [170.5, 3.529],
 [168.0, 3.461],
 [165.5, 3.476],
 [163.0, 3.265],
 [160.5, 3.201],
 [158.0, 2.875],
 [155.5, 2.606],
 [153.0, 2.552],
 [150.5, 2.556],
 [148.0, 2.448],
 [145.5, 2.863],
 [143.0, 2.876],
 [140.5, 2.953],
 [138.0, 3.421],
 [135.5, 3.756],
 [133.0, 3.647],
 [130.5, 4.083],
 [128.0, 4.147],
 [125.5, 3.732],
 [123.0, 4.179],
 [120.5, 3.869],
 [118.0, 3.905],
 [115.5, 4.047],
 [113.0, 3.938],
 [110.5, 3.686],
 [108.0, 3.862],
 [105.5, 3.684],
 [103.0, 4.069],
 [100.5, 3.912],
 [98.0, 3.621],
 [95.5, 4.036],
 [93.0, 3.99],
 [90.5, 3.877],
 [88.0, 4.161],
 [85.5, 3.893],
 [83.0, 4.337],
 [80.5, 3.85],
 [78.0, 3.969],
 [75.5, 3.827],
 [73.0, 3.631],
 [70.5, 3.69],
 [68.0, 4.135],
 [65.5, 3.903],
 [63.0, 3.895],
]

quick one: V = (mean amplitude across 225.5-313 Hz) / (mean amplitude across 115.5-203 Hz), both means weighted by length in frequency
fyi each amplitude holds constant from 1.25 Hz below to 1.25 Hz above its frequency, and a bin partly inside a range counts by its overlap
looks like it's 1.10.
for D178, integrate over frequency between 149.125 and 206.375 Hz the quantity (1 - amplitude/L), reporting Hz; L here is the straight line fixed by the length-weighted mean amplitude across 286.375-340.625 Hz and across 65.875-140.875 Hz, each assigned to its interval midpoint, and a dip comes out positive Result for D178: 8.3 Hz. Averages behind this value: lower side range 3.87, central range 3.34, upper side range 3.97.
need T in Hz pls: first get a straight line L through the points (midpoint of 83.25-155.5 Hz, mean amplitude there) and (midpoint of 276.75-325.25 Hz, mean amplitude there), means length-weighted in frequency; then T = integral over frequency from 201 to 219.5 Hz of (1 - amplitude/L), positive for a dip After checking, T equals -1.5 Hz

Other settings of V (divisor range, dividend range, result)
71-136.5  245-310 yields 0.92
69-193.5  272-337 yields 1.04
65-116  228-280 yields 0.95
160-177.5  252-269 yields 1.12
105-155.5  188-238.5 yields 1.10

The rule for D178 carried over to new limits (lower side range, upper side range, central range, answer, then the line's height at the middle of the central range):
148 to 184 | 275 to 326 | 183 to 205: -0.86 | 3.32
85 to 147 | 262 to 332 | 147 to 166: 4.49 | 3.74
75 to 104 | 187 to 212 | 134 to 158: 5.57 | 3.77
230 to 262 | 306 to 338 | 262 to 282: 5.06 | 4.05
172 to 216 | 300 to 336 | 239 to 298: 3.27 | 3.84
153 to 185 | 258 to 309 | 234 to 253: -3.88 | 3.44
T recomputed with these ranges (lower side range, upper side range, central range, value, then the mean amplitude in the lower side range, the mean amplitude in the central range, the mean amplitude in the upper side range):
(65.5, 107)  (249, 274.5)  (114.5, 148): 2.2 Hz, 3.92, 3.6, 3.7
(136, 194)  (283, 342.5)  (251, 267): -1.1 Hz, 3.11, 3.88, 3.94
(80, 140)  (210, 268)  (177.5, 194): 3.2 Hz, 3.89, 3.18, 3.98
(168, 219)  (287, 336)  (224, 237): -1.3 Hz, 3.62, 4.1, 3.97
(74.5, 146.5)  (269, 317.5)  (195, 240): -4.3 Hz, 3.8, 3.98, 3.52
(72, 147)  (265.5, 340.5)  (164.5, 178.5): 0.9 Hz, 3.79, 3.51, 3.69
